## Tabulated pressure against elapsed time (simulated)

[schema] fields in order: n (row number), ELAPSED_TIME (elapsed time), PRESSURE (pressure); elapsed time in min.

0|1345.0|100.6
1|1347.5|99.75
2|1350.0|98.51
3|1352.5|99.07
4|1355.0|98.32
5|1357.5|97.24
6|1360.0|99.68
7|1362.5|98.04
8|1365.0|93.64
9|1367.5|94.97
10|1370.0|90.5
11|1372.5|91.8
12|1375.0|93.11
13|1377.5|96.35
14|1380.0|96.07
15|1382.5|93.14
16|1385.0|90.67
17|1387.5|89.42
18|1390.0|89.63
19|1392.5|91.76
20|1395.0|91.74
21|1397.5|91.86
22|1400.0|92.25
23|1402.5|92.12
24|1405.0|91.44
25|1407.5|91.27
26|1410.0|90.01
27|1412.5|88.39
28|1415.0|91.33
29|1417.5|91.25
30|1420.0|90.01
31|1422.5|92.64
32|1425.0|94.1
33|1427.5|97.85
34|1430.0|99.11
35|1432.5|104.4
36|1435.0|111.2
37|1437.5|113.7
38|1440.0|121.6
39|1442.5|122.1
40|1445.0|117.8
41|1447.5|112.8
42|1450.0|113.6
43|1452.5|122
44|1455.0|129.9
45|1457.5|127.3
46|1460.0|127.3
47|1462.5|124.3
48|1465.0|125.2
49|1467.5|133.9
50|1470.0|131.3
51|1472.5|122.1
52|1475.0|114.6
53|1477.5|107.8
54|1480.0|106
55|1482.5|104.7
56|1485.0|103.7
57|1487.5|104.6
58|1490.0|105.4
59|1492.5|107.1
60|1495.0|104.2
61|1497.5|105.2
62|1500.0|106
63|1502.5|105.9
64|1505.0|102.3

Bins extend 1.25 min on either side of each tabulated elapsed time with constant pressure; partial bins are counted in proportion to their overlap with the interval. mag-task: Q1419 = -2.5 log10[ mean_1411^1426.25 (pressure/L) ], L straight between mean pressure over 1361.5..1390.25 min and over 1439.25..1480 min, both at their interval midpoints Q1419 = 0.18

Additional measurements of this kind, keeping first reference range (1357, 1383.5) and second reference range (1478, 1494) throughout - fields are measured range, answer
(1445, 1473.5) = -0.20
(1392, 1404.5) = 0.06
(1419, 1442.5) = -0.04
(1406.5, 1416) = 0.10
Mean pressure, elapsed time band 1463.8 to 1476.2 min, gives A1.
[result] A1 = 125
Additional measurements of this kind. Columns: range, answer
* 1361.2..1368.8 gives 95.5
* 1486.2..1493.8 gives 106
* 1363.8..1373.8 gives 92.7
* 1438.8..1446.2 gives 121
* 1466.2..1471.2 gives 133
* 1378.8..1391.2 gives 91.8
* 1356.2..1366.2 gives 97.2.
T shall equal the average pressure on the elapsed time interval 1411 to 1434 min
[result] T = 94.5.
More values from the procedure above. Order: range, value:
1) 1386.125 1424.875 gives 91.1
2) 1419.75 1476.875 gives 116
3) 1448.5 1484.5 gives 120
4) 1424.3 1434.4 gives 99.9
